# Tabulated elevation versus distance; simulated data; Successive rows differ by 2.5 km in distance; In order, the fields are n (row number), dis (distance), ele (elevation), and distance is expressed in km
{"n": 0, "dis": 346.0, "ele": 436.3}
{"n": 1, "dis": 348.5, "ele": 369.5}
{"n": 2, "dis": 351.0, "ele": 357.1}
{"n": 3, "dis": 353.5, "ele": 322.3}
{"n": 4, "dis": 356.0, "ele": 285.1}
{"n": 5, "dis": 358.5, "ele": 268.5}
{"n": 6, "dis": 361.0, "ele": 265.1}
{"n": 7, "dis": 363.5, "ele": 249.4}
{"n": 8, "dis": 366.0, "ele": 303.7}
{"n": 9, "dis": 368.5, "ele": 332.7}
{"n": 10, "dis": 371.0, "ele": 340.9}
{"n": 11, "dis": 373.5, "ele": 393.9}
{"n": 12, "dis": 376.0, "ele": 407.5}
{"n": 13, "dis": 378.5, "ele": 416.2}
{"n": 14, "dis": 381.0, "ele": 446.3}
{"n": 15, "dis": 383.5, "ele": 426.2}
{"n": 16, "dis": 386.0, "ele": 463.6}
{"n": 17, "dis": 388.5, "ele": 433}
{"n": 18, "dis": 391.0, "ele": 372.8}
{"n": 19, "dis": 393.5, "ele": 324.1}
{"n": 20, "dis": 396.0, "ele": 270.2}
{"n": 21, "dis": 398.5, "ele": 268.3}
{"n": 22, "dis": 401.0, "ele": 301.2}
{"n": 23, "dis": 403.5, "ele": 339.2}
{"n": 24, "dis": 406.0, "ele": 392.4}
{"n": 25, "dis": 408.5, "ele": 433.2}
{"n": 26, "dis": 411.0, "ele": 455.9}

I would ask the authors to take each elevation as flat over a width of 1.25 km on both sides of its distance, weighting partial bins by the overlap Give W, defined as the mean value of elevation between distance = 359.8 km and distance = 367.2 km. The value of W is 273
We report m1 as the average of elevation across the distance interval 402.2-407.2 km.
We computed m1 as 365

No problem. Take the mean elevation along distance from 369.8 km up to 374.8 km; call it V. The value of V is 368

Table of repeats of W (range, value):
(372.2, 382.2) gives 415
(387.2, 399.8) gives 334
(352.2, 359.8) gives 292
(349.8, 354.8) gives 339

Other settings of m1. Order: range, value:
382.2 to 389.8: 441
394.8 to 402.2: 280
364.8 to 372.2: 326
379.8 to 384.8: 436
